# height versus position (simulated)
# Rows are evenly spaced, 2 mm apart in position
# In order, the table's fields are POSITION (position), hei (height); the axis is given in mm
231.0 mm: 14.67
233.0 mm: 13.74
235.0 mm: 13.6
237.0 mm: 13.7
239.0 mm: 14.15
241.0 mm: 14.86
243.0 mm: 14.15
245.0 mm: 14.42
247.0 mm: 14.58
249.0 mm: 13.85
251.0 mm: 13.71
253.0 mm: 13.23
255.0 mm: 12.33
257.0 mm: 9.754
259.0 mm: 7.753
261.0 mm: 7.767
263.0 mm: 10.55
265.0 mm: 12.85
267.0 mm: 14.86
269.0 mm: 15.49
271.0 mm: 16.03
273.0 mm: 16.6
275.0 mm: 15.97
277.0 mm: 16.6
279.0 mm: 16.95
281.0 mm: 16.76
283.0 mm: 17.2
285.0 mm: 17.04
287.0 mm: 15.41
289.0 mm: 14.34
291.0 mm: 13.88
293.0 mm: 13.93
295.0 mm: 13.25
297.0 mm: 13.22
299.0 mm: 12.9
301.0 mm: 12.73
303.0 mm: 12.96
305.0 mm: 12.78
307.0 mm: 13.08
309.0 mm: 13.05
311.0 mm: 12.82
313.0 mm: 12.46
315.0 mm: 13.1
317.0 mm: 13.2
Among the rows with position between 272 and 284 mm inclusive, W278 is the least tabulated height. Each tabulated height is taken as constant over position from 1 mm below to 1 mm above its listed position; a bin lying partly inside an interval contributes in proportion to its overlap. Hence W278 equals 15.97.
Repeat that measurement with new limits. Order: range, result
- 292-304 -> 12.73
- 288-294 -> 13.88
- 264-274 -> 12.85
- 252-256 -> 12.33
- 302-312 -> 12.78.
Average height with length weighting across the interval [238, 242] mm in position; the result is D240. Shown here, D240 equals 14.5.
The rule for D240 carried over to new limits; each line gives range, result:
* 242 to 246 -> 14.3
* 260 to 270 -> 12.3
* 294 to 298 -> 13.2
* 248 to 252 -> 13.8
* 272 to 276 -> 16.3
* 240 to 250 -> 14.4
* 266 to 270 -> 15.2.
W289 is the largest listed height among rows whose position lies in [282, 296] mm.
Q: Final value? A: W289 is 17.2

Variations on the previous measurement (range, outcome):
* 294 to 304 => 13.25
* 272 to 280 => 16.95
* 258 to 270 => 15.49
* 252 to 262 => 13.23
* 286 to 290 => 15.41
